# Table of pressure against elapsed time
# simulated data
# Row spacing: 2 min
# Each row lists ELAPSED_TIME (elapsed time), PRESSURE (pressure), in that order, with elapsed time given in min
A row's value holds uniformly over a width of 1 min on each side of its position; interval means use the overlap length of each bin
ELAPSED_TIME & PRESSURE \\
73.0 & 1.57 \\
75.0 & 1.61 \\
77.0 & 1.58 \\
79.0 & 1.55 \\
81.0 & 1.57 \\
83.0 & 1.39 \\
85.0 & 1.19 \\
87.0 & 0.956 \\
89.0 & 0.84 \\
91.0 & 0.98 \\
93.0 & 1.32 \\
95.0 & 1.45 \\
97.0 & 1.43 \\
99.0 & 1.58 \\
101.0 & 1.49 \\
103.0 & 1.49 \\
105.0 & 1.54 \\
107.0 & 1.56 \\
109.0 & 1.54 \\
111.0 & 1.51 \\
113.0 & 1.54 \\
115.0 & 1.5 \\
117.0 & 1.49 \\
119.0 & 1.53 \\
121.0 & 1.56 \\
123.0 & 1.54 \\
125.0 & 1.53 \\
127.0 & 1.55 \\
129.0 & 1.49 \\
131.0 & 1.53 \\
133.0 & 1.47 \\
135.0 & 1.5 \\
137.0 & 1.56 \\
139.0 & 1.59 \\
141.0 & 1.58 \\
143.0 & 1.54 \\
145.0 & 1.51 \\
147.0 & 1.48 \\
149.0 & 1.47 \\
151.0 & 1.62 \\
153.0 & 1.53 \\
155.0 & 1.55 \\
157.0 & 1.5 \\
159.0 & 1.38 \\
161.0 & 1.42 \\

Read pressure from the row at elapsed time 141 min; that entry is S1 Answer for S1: 1.58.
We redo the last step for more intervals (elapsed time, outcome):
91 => 0.98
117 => 1.49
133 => 1.47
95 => 1.45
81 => 1.57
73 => 1.57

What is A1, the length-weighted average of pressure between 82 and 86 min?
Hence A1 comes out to 1.29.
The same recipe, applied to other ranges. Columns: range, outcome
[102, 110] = 1.53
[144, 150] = 1.49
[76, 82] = 1.57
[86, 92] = 0.925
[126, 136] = 1.51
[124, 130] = 1.52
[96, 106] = 1.51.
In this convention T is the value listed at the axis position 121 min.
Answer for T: 1.56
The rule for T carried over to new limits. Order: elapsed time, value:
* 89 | 0.84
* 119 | 1.53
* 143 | 1.54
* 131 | 1.53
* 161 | 1.42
